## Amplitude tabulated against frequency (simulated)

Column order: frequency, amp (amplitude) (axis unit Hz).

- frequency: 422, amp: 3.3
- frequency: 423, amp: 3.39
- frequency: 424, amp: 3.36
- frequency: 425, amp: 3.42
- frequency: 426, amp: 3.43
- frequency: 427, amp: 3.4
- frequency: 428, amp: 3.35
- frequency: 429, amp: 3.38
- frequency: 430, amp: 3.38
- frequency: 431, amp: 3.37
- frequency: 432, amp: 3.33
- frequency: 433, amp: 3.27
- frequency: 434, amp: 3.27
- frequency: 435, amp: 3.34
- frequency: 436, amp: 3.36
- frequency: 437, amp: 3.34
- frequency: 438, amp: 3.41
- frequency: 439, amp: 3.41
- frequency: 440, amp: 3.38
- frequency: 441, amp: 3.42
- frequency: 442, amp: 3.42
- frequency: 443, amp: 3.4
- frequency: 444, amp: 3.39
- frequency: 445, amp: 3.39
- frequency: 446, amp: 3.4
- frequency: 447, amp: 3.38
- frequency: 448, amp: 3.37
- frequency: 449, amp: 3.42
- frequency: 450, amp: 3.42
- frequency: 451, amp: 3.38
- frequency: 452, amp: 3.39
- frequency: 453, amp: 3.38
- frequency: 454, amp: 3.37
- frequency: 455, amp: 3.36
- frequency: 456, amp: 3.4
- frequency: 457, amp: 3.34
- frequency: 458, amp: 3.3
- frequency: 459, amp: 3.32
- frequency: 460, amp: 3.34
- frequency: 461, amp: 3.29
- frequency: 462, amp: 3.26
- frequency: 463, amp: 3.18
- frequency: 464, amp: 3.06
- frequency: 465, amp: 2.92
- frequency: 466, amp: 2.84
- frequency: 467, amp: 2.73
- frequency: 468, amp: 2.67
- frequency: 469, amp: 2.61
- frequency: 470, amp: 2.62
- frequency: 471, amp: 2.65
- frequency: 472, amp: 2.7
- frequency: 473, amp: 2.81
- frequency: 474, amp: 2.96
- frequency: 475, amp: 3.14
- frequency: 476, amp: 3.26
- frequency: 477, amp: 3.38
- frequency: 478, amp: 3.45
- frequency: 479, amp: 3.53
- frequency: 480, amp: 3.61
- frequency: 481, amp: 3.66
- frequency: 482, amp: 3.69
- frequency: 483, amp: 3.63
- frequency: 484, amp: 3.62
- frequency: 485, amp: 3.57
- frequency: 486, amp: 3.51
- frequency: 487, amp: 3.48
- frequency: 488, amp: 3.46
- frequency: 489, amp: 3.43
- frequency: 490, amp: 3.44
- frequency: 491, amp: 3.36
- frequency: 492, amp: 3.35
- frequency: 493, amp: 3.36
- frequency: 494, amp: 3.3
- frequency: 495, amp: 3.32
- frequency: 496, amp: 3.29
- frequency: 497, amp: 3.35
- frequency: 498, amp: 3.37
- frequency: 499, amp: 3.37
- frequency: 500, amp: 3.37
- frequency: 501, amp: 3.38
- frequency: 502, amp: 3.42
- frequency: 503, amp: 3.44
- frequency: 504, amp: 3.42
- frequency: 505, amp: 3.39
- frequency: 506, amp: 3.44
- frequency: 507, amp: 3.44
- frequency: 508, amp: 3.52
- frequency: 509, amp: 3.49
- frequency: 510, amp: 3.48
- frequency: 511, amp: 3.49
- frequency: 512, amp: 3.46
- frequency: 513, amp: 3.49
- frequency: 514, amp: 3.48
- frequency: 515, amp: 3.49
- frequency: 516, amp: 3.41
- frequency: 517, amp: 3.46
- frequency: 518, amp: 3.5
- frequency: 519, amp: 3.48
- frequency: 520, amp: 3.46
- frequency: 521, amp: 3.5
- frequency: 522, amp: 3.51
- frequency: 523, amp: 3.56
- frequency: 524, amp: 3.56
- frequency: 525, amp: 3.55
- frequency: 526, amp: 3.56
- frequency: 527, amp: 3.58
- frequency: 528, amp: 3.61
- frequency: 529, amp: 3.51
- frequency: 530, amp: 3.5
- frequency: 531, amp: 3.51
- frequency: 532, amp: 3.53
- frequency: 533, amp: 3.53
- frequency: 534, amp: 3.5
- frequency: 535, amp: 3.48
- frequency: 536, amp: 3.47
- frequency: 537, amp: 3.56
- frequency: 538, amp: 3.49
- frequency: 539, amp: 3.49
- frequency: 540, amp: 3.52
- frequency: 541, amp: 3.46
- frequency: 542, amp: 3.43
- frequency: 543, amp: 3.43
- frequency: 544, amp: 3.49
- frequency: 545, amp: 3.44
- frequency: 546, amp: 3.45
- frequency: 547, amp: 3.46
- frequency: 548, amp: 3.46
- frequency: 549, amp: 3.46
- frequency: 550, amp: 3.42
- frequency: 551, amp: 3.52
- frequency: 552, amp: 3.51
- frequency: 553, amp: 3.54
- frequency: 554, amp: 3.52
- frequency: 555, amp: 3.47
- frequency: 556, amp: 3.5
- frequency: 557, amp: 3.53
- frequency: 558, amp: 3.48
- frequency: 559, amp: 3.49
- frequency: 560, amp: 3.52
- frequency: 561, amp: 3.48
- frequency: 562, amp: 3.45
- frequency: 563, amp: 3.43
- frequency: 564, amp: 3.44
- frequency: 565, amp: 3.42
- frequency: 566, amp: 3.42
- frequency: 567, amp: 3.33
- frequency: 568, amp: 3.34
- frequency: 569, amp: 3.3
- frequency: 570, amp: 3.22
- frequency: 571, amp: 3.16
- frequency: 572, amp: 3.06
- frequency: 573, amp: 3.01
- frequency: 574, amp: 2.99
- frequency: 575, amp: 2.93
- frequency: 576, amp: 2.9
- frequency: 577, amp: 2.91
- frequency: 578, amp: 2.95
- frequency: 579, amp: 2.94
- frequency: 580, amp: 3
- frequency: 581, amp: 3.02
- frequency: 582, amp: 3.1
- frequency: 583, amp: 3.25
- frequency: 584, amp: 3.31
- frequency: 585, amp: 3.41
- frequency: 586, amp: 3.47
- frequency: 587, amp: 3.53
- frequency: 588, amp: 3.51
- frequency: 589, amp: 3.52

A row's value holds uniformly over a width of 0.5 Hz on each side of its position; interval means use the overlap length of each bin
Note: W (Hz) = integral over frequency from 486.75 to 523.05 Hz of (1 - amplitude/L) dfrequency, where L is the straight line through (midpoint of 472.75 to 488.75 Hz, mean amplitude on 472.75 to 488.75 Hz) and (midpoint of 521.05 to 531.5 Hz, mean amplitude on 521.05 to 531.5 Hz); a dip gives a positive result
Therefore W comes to 0.6 Hz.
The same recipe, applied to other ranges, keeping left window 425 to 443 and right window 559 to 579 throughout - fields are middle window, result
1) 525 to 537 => -1.0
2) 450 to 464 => 0.1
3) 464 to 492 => 0.9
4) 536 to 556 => -1.4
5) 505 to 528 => -1.5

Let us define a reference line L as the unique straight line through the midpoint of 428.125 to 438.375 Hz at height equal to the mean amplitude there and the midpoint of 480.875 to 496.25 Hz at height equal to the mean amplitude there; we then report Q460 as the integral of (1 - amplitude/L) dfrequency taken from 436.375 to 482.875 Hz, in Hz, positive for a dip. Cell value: 2.1 Hz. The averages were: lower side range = 3.34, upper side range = 3.47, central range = 3.25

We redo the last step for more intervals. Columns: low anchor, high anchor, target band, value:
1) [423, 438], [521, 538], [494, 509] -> 0.38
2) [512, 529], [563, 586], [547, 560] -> -0.75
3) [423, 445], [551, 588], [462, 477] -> 2.03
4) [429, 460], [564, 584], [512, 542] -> -2.69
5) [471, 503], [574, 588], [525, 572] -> -3.57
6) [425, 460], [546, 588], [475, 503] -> -0.73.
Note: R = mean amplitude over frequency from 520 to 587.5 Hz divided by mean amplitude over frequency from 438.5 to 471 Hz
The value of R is 1.0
